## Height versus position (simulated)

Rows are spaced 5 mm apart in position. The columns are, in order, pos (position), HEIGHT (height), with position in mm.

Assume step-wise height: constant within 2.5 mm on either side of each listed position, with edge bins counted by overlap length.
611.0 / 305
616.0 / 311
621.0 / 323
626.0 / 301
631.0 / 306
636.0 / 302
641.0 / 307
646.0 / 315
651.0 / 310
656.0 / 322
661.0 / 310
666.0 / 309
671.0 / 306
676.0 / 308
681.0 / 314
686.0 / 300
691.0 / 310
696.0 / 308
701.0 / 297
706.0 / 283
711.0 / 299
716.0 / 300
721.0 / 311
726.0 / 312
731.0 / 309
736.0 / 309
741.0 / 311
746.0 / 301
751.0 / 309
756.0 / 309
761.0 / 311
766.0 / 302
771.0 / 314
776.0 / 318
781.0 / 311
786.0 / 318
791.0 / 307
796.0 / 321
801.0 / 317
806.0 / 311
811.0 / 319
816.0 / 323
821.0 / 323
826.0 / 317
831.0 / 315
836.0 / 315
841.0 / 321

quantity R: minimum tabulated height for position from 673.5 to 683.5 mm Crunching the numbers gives 308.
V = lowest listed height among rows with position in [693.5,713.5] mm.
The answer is 283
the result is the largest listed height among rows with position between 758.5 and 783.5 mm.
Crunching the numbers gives 318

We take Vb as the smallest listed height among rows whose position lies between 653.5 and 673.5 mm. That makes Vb 306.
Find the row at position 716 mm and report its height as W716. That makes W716 300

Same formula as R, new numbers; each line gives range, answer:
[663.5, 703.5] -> 297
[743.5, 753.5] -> 301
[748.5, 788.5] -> 302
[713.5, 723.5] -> 300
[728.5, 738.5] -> 309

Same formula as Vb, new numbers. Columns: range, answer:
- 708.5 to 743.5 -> 299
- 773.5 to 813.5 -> 307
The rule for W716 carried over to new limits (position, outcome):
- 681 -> 314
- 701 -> 297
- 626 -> 301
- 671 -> 306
